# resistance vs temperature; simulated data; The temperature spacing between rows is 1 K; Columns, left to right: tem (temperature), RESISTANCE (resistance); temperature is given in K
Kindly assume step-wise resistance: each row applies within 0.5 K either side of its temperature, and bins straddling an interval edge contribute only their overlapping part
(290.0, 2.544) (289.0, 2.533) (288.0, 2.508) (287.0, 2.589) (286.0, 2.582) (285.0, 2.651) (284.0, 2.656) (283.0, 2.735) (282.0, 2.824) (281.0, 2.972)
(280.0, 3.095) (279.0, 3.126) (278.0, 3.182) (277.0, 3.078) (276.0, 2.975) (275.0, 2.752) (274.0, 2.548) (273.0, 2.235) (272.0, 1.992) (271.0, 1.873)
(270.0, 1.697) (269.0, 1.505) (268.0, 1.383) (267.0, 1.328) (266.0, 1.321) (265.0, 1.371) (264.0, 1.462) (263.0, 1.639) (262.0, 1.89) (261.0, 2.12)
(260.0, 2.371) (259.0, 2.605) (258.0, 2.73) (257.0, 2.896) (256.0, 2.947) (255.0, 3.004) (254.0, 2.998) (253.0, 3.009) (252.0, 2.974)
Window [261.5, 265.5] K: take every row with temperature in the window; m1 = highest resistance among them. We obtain 1.89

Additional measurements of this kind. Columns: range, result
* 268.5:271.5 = 1.873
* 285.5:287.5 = 2.589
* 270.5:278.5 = 3.182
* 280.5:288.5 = 2.972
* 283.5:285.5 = 2.656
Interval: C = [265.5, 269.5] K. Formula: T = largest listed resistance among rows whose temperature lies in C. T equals 1.505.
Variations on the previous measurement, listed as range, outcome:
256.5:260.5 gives 2.896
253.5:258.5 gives 3.004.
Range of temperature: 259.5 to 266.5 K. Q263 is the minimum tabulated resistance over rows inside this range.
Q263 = 1.321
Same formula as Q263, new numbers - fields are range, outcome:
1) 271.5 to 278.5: 1.992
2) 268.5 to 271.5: 1.505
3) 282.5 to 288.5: 2.508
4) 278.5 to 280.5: 3.095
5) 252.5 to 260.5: 2.371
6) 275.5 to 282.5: 2.824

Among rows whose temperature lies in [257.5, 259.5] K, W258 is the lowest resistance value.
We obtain 2.605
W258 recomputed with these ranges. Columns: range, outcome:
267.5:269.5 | 1.383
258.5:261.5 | 2.12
